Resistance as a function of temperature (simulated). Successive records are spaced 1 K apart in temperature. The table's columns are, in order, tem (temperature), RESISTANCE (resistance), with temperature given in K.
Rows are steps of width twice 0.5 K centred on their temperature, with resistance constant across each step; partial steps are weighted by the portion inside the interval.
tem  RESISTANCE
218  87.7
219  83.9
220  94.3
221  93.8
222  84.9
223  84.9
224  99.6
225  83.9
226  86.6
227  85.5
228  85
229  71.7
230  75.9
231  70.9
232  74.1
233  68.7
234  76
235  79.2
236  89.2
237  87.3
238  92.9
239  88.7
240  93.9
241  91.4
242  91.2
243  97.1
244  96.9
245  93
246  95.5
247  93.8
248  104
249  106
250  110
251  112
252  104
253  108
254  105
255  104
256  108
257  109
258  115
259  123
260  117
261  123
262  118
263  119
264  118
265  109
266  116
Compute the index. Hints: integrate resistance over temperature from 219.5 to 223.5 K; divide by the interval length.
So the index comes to 89.5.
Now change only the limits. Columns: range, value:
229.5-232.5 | 73.6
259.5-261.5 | 120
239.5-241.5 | 92.7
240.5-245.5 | 93.9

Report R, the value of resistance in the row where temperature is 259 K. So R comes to 123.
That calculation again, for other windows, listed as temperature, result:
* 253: 108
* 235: 79.2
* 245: 93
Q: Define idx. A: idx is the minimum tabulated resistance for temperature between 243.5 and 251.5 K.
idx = 93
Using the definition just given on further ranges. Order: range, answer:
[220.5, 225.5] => 83.9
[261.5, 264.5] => 118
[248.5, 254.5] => 104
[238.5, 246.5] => 88.7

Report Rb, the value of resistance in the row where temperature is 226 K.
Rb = 86.6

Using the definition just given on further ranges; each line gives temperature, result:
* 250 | 110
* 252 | 104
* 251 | 112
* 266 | 116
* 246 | 95.5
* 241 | 91.4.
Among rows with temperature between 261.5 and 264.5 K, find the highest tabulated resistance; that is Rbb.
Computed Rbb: 119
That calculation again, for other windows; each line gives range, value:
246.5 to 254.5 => 112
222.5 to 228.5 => 99.6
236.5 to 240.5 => 93.9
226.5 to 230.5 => 85.5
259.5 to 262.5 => 123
